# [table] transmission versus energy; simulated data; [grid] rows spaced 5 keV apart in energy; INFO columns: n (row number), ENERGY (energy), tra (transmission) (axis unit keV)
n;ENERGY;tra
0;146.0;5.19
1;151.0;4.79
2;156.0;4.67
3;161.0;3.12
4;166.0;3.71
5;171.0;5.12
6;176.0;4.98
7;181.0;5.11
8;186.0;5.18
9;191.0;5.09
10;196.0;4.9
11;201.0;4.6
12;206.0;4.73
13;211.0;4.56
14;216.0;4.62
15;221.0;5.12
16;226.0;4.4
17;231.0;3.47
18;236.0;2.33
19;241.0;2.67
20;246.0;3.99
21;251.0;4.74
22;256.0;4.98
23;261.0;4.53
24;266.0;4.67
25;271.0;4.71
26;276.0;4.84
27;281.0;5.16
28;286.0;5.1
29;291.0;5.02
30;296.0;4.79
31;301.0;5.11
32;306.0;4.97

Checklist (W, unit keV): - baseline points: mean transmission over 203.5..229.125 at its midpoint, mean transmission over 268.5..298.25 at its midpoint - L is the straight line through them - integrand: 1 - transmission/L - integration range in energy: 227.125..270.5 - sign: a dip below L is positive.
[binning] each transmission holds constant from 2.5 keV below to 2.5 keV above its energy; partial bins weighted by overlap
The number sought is 7.47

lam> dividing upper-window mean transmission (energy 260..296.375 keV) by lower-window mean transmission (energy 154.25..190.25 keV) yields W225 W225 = 1.06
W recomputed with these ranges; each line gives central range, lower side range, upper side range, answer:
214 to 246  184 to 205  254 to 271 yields 7.0 keV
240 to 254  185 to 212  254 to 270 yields 2.3 keV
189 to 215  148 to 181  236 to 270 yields -2.6 keV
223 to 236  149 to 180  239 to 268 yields 2.0 keV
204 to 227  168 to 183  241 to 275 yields 0.2 keV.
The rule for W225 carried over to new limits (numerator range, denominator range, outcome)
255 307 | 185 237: 1.09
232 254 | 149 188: 0.76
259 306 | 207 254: 1.22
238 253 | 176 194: 0.73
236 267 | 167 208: 0.83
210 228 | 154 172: 1.16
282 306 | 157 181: 1.15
